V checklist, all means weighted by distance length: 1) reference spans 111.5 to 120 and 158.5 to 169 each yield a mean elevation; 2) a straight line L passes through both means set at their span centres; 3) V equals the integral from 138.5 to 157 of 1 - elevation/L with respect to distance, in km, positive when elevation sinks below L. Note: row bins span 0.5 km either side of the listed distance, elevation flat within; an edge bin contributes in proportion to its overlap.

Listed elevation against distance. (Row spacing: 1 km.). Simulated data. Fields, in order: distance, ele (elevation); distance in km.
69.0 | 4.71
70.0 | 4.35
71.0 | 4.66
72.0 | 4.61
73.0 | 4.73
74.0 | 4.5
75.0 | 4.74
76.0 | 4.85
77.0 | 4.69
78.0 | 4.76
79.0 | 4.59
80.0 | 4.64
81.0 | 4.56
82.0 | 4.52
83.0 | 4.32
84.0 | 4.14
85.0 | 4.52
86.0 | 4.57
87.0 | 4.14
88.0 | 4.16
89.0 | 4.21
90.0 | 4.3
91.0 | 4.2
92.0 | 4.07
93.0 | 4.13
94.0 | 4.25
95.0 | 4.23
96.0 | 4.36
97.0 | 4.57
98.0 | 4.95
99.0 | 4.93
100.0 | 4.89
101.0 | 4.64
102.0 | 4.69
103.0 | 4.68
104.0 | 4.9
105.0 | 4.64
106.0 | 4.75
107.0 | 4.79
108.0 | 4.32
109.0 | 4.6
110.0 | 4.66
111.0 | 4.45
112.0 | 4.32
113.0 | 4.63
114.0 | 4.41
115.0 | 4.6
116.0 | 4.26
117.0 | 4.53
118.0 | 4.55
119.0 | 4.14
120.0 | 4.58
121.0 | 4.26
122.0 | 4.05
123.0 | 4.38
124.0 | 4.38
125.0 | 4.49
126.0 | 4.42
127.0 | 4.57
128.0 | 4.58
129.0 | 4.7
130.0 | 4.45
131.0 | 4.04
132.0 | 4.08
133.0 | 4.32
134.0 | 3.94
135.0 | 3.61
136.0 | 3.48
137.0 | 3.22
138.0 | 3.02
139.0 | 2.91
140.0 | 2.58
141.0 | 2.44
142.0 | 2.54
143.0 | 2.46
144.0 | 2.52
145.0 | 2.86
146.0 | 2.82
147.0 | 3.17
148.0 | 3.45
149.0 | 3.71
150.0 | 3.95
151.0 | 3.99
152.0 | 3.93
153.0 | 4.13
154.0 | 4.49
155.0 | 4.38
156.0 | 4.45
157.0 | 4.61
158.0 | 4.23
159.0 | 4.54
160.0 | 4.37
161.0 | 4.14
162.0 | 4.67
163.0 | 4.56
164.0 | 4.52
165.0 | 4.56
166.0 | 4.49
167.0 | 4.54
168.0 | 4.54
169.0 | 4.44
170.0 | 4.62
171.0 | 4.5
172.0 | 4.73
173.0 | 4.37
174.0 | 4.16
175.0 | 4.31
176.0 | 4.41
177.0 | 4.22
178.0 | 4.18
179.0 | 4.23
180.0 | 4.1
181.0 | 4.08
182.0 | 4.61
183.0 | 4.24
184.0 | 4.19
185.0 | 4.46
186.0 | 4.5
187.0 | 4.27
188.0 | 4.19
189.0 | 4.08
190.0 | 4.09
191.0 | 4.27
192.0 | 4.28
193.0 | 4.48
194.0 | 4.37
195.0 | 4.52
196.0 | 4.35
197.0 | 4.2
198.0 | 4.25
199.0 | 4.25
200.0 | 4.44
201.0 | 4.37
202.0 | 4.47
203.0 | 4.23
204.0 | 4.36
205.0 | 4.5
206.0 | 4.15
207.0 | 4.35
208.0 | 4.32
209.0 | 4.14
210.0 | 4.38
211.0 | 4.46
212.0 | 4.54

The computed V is 4.4 km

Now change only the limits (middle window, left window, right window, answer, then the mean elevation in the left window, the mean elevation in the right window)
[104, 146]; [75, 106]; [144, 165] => 2.5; 4.51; 4.02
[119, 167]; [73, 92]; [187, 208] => 5.0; 4.46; 4.31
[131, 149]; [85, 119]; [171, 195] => 5.0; 4.49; 4.31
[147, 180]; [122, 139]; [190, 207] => -0.8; 4.07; 4.34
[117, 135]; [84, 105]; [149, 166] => 0.3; 4.47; 4.33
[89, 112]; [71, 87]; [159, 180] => 0.0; 4.57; 4.42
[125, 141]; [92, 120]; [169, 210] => 2.3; 4.54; 4.32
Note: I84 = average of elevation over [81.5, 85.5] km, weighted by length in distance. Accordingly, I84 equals 4.38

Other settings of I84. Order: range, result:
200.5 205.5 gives 4.39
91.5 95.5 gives 4.17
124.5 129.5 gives 4.55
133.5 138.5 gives 3.45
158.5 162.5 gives 4.43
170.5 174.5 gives 4.44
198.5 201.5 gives 4.35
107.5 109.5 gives 4.46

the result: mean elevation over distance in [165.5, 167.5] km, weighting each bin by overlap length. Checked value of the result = 4.52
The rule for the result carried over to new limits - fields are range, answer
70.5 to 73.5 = 4.67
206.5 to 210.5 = 4.3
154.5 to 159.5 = 4.44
